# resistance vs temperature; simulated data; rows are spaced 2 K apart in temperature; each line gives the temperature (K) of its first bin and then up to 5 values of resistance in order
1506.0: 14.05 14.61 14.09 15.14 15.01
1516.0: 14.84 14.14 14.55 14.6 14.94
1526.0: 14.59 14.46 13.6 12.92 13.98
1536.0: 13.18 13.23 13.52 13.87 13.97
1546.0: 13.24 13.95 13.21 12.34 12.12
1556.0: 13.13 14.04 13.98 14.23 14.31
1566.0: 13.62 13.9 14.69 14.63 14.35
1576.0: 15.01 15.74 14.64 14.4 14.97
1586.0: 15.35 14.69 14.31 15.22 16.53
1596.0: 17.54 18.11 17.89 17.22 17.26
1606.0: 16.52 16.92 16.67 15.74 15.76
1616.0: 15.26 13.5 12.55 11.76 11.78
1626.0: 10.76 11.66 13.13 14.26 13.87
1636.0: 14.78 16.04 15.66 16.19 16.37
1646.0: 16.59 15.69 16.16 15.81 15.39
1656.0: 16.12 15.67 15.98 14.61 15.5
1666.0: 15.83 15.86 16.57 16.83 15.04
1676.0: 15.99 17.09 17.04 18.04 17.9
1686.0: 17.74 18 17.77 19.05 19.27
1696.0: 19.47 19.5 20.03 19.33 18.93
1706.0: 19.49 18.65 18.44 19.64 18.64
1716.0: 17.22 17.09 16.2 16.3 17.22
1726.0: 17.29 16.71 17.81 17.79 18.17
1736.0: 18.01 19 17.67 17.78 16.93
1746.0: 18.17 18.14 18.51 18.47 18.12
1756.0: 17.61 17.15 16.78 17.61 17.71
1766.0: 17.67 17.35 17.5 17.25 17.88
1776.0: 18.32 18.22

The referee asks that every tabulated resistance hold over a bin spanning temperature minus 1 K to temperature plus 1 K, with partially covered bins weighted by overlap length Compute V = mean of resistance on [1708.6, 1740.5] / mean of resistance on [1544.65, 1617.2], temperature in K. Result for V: 1.18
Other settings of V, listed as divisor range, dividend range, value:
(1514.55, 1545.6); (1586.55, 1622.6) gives 1.13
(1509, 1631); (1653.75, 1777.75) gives 1.22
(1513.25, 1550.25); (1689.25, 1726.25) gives 1.32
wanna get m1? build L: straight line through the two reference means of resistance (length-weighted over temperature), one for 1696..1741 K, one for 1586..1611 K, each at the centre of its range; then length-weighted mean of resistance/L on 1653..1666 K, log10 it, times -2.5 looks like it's 0.118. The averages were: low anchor 16.5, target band 15.6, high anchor 18.2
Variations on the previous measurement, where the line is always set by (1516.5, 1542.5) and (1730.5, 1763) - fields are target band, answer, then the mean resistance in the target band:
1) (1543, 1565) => 0.072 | 13.5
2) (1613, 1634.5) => 0.194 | 13.1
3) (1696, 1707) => -0.143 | 19.5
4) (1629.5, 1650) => 0.042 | 15.4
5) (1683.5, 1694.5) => -0.088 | 18.3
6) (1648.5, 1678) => 0.035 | 15.9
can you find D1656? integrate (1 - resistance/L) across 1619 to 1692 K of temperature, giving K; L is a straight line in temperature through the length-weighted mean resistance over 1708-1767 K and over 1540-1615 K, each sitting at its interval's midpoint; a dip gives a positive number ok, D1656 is 3.8 K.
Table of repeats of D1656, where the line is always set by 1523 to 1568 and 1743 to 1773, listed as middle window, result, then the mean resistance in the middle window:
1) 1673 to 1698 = -2.2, 17.8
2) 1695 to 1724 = -3.0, 18.5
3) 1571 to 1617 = -4.0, 15.9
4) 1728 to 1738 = -0.4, 17.9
